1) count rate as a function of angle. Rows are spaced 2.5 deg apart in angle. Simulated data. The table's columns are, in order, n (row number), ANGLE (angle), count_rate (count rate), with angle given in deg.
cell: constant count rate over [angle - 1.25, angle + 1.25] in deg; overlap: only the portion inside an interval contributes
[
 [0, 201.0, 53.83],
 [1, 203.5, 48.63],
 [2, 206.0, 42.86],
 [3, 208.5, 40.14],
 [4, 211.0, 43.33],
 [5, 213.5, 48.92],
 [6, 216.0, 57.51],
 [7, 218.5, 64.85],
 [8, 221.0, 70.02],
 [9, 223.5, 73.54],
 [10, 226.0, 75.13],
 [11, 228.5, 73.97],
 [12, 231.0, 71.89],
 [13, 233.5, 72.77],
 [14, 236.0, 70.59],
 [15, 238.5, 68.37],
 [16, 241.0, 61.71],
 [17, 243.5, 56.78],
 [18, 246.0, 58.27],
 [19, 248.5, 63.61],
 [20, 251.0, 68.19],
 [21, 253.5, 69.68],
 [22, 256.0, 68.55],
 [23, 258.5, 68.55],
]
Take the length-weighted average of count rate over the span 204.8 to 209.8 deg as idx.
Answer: 41.5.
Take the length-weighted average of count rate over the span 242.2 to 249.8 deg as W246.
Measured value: 59.6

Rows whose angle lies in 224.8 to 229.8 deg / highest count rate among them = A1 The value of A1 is 75.13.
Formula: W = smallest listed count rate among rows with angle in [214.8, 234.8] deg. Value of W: 57.51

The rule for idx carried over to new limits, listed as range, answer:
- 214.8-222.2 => 64.1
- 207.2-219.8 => 51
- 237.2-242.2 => 65.1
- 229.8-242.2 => 69.1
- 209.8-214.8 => 46.3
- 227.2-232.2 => 73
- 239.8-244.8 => 59.2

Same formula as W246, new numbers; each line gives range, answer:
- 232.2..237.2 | 71.7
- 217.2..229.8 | 71.4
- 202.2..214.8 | 44.9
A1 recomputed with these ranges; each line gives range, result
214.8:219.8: 64.85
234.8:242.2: 70.59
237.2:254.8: 69.68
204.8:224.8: 73.54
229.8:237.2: 72.77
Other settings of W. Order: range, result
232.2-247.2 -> 56.78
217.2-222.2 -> 64.85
